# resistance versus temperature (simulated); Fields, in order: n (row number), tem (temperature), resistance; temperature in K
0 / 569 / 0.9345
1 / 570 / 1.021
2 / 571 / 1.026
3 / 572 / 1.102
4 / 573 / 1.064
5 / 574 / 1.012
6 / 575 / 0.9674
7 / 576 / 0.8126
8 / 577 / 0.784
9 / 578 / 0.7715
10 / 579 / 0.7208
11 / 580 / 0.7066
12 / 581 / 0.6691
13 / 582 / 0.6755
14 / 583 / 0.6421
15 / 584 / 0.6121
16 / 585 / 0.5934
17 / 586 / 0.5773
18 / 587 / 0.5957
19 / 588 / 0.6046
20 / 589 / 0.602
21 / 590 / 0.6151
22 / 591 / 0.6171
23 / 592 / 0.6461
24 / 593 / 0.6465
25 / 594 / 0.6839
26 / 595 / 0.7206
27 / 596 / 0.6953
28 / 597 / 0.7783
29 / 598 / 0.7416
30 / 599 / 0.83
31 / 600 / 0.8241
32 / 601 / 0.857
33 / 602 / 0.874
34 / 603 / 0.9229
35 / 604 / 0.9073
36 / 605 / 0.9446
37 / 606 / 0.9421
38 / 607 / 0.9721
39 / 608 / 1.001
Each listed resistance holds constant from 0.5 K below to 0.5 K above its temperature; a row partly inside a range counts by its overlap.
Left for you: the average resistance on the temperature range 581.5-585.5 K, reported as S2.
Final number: 0.631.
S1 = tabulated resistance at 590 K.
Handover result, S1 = 0.6151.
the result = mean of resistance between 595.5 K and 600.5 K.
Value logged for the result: 0.774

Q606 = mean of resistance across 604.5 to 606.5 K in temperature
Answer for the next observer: 0.943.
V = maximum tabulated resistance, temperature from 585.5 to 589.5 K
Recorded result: 0.6046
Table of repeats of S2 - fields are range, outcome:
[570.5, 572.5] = 1.06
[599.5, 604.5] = 0.877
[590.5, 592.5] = 0.632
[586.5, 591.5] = 0.607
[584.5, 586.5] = 0.585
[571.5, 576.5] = 0.992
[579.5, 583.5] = 0.673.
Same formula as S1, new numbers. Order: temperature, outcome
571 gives 1.026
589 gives 0.602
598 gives 0.7416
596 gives 0.6953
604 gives 0.9073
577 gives 0.784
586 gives 0.5773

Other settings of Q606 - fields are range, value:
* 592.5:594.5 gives 0.665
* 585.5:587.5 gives 0.587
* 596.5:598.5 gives 0.76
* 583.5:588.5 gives 0.597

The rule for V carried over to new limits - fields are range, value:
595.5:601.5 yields 0.857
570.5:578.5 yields 1.102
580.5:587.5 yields 0.6755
